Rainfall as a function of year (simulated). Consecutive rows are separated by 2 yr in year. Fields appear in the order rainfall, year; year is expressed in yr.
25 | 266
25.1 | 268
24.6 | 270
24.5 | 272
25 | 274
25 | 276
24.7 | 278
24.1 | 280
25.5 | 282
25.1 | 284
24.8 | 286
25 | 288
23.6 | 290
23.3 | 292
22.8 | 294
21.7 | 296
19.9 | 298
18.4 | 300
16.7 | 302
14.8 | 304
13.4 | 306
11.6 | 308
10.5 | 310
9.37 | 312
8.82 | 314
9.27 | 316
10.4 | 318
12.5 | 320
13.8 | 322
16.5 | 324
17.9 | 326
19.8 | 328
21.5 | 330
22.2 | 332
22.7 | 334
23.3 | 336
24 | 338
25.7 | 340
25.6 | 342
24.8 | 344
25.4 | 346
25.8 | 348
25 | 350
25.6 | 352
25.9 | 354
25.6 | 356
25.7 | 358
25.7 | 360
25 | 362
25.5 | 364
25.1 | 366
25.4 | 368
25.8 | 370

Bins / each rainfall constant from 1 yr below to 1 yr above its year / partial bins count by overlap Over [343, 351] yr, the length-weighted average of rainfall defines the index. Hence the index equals 25.2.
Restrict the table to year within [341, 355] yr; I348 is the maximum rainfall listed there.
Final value 25.9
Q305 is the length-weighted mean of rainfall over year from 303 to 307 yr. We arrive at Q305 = 14.1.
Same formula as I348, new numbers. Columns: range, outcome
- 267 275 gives 25.1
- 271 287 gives 25.5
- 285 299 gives 25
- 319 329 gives 19.8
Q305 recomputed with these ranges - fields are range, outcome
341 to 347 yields 25.3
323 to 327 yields 17.2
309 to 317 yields 9.49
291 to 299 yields 21.9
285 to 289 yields 24.9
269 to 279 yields 24.8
